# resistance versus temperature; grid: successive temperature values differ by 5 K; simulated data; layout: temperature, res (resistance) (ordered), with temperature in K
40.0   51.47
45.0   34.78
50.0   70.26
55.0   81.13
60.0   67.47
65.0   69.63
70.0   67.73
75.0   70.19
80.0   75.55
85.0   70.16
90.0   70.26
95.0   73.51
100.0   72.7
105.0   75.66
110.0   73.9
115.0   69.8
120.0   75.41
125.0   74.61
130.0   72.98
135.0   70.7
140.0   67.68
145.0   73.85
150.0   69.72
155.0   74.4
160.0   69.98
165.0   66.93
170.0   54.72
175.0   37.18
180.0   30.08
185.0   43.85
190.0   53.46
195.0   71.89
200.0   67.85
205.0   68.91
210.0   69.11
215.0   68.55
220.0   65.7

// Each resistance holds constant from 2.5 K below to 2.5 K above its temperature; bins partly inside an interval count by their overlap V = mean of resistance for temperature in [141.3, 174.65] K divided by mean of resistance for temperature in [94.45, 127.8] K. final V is 0.90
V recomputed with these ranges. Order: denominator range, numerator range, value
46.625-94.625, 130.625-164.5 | 1.00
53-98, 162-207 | 0.77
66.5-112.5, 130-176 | 0.92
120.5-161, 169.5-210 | 0.76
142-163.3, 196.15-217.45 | 0.96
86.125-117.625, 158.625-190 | 0.69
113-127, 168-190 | 0.58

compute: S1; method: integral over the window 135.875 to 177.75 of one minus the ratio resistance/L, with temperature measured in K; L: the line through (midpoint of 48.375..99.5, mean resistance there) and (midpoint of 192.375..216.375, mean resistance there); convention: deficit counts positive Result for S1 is 3.5 K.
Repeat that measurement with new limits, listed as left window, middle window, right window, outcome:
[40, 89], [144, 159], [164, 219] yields -3.0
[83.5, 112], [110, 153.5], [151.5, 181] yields -4.7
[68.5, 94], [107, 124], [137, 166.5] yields -0.6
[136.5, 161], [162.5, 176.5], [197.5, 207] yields 3.2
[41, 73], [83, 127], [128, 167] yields -3.2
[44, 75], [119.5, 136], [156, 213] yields -3.0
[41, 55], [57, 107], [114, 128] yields -4.9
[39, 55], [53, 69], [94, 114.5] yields -3.0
